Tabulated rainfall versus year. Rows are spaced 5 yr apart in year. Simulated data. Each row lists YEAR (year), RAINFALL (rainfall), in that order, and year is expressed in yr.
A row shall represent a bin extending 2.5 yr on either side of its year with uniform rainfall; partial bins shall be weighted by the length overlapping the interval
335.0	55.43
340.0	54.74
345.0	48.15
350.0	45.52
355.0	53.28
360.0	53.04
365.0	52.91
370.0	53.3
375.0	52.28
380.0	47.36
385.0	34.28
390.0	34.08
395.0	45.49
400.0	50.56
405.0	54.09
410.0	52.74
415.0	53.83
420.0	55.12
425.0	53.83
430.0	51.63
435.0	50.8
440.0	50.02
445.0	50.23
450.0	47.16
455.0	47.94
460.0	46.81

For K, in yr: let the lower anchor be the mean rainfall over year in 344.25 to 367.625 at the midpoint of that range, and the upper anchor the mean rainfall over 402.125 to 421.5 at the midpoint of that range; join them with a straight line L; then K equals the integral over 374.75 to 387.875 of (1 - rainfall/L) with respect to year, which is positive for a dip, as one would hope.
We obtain 2.29 yr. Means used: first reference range 50.8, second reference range 53.8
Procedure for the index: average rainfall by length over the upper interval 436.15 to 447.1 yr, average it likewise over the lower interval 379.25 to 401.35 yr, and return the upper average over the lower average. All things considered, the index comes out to 1.21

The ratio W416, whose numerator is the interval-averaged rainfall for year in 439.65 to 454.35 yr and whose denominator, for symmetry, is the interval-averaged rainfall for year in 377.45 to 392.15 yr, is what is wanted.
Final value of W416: 1.3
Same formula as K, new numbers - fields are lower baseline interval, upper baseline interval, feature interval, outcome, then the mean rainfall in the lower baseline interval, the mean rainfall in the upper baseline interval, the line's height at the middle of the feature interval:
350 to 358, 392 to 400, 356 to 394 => 1.4 yr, 50.8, 46.4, 48.6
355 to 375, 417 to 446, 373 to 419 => 4.5 yr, 53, 52.1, 52.6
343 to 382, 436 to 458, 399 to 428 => -2.2 yr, 50.8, 48.9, 49.7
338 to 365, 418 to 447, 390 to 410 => 1.2 yr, 51.1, 51.9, 51.6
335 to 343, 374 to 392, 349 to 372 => -1.9 yr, 54.5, 41.4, 48.1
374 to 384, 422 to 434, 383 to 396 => 3.0 yr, 47.1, 52.6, 48.3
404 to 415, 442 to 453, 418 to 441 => -0.6 yr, 53.4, 48.7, 50.9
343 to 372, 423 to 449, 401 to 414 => -0.5 yr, 51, 51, 51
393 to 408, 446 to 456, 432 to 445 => -0.5 yr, 50.3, 47.9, 48.5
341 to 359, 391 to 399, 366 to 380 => -1.4 yr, 49.8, 44.3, 47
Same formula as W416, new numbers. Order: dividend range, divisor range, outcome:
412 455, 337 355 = 1.02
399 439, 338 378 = 1.02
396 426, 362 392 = 1.15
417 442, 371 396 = 1.21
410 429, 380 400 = 1.32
